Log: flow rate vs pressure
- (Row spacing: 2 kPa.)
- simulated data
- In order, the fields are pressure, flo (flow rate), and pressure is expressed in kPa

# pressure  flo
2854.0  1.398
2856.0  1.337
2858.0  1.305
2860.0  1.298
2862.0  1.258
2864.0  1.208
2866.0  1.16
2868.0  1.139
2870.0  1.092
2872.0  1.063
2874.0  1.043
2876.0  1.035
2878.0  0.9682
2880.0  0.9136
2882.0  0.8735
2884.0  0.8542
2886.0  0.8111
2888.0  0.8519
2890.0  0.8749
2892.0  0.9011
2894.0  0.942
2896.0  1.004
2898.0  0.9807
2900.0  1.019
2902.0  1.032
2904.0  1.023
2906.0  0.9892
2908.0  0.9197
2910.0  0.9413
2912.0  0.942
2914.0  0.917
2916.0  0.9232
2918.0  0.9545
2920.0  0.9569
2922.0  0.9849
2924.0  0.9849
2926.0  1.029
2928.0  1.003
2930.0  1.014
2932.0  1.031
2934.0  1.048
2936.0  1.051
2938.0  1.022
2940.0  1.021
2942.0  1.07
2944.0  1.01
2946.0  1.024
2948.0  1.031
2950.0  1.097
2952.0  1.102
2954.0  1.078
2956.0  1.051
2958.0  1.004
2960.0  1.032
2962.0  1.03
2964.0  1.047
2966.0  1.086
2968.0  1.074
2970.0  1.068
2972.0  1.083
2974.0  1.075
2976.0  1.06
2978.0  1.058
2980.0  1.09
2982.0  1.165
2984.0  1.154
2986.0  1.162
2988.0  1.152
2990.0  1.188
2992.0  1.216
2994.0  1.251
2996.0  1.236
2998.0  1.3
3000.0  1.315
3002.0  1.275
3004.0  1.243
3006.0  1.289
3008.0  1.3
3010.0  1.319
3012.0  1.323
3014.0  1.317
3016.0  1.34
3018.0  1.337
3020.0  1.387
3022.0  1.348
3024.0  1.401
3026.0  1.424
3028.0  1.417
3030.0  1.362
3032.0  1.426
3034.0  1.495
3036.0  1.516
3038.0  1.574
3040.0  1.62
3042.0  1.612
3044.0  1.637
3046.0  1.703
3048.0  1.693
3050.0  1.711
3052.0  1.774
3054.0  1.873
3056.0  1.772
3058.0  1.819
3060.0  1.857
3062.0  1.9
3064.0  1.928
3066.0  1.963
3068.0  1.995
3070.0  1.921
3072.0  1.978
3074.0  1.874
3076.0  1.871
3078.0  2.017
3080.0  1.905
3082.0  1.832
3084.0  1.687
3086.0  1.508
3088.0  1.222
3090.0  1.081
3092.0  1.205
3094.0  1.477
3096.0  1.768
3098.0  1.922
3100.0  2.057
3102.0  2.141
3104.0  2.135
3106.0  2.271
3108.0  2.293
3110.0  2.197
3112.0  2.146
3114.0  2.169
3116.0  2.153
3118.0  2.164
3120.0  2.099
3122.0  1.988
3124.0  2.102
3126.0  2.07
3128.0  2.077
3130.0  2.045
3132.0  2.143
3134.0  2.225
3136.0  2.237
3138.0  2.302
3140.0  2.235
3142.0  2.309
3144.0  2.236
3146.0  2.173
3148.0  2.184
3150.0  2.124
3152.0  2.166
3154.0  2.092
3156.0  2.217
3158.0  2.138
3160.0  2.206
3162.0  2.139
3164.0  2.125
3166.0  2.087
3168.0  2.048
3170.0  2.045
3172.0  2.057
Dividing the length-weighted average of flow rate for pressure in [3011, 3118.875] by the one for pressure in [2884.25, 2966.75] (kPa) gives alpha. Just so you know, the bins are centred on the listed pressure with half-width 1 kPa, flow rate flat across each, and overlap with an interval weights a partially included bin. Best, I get 1.74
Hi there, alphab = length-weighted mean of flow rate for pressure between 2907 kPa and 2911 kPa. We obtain 0.93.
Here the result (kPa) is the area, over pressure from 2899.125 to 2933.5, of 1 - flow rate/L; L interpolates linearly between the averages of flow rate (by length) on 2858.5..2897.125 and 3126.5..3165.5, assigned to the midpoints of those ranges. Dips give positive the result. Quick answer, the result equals 5.9 kPa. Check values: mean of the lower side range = 1.02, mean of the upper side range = 2.17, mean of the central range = 0.981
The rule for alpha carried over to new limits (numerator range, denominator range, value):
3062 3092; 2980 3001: 1.45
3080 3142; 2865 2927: 2.03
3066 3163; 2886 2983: 1.99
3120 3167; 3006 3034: 1.58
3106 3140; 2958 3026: 1.79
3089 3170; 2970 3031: 1.66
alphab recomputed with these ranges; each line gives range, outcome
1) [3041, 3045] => 1.62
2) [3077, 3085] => 1.86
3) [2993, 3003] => 1.28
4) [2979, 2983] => 1.13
